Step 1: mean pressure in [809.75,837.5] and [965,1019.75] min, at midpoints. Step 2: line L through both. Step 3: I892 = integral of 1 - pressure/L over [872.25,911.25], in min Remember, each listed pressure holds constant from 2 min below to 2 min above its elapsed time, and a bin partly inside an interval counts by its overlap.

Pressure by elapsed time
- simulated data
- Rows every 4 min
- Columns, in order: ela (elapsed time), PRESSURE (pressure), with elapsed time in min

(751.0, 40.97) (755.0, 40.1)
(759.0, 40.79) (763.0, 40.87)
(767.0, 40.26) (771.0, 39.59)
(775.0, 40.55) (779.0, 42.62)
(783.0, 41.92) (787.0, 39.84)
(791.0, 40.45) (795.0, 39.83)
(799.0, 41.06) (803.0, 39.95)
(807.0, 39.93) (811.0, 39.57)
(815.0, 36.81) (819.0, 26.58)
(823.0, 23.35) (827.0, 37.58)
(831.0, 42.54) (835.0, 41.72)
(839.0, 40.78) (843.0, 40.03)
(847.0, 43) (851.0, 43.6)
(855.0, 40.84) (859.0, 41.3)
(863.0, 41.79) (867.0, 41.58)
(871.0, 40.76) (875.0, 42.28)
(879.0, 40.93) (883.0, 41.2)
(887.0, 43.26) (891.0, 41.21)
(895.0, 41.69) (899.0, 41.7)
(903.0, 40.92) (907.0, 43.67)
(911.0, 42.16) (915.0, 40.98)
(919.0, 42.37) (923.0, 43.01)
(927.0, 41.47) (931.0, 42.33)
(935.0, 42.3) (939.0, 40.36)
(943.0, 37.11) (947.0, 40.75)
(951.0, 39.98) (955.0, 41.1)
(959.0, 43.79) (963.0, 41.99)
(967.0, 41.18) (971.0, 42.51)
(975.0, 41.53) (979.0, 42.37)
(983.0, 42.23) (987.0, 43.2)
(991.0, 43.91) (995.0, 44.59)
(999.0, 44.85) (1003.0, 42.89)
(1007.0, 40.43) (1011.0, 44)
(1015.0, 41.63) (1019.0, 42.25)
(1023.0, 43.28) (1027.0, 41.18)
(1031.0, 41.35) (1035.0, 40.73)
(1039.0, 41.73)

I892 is -3.6 min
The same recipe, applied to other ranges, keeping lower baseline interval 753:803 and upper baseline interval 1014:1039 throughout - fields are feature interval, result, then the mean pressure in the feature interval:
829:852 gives -0.5 min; 41.9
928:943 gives 0.1 min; 41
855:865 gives -0.1 min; 41.4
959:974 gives -0.2 min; 42.1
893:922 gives -0.5 min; 42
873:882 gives -0.1 min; 41.6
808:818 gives 0.9 min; 37.2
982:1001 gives -1.0 min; 43.8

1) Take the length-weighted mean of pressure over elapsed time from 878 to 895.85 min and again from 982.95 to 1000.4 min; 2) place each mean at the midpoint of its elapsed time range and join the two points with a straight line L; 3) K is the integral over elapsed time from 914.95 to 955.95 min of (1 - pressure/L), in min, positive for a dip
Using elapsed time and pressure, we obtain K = 1.6 min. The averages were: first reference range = 41.7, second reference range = 43.9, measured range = 41.1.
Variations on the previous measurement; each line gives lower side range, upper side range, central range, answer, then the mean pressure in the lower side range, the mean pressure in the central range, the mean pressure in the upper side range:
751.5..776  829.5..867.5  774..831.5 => 4.2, 40.4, 38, 41.7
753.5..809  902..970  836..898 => -0.8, 40.6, 41.6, 41.5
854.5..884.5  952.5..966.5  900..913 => -0.2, 41.4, 42.2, 42.1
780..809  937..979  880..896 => -0.4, 40.5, 41.8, 41.1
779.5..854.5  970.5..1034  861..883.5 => -0.8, 38.9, 41.4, 42.6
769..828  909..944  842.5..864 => -1.3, 38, 41.9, 41.5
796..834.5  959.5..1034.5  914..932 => -0.9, 36.7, 42.1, 42.5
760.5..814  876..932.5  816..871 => 3.1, 40.4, 38.9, 41.9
